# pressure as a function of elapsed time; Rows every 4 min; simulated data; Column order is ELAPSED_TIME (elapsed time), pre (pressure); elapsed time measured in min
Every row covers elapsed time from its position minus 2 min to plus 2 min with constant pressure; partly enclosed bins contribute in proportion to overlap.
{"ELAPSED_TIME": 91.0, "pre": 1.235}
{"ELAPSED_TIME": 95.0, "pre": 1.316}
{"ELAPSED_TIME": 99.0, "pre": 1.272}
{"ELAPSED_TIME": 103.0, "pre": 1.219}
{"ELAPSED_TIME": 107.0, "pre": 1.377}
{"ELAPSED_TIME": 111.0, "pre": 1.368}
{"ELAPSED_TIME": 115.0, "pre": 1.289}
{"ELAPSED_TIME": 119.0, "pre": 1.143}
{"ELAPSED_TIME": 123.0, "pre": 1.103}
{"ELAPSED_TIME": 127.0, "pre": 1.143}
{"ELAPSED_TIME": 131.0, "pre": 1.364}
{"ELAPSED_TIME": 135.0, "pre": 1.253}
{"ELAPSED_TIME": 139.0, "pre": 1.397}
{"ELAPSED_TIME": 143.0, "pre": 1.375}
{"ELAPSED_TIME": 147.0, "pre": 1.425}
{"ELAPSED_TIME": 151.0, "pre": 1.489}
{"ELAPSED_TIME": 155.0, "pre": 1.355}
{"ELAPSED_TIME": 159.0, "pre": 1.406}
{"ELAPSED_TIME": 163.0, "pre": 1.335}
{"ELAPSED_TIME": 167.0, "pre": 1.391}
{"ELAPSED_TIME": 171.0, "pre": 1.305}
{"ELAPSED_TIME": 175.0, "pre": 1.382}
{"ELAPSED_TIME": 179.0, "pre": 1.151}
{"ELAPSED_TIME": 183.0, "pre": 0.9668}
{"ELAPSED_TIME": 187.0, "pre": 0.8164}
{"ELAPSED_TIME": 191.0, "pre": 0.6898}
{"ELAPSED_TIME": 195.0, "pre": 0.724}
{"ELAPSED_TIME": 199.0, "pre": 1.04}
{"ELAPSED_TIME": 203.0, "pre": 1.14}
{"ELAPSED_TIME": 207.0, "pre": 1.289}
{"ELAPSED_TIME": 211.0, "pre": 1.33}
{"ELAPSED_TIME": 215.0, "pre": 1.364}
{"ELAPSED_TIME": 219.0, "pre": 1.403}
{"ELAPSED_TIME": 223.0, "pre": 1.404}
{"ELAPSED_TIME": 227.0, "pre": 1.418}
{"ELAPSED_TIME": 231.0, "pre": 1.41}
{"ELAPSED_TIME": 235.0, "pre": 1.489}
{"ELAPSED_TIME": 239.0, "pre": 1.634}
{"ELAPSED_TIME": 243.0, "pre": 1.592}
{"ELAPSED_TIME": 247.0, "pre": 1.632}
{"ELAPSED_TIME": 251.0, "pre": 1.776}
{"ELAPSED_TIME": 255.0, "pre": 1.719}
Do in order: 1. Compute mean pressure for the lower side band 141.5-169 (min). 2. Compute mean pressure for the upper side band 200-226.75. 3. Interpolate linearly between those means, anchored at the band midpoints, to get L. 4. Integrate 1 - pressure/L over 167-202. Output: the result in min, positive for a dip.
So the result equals 8.35 min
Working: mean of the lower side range 1.4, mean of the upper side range 1.32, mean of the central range 1.03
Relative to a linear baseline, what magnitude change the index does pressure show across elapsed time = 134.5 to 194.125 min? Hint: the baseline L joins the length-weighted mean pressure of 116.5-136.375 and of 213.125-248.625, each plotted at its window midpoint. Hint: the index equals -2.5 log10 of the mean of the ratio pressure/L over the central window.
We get 0.05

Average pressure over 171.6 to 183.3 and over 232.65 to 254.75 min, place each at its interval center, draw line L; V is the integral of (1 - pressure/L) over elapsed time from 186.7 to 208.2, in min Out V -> 6.3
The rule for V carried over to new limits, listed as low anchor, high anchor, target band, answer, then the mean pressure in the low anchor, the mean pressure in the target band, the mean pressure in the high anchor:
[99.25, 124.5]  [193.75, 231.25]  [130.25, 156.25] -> -2.6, 1.25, 1.38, 1.26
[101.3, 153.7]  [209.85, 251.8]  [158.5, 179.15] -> 0.6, 1.3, 1.34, 1.49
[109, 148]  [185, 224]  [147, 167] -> -2.9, 1.28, 1.4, 1.11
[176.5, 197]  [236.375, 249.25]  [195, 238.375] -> -1.2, 0.882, 1.31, 1.62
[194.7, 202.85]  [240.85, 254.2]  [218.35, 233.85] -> -0.6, 0.974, 1.41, 1.67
